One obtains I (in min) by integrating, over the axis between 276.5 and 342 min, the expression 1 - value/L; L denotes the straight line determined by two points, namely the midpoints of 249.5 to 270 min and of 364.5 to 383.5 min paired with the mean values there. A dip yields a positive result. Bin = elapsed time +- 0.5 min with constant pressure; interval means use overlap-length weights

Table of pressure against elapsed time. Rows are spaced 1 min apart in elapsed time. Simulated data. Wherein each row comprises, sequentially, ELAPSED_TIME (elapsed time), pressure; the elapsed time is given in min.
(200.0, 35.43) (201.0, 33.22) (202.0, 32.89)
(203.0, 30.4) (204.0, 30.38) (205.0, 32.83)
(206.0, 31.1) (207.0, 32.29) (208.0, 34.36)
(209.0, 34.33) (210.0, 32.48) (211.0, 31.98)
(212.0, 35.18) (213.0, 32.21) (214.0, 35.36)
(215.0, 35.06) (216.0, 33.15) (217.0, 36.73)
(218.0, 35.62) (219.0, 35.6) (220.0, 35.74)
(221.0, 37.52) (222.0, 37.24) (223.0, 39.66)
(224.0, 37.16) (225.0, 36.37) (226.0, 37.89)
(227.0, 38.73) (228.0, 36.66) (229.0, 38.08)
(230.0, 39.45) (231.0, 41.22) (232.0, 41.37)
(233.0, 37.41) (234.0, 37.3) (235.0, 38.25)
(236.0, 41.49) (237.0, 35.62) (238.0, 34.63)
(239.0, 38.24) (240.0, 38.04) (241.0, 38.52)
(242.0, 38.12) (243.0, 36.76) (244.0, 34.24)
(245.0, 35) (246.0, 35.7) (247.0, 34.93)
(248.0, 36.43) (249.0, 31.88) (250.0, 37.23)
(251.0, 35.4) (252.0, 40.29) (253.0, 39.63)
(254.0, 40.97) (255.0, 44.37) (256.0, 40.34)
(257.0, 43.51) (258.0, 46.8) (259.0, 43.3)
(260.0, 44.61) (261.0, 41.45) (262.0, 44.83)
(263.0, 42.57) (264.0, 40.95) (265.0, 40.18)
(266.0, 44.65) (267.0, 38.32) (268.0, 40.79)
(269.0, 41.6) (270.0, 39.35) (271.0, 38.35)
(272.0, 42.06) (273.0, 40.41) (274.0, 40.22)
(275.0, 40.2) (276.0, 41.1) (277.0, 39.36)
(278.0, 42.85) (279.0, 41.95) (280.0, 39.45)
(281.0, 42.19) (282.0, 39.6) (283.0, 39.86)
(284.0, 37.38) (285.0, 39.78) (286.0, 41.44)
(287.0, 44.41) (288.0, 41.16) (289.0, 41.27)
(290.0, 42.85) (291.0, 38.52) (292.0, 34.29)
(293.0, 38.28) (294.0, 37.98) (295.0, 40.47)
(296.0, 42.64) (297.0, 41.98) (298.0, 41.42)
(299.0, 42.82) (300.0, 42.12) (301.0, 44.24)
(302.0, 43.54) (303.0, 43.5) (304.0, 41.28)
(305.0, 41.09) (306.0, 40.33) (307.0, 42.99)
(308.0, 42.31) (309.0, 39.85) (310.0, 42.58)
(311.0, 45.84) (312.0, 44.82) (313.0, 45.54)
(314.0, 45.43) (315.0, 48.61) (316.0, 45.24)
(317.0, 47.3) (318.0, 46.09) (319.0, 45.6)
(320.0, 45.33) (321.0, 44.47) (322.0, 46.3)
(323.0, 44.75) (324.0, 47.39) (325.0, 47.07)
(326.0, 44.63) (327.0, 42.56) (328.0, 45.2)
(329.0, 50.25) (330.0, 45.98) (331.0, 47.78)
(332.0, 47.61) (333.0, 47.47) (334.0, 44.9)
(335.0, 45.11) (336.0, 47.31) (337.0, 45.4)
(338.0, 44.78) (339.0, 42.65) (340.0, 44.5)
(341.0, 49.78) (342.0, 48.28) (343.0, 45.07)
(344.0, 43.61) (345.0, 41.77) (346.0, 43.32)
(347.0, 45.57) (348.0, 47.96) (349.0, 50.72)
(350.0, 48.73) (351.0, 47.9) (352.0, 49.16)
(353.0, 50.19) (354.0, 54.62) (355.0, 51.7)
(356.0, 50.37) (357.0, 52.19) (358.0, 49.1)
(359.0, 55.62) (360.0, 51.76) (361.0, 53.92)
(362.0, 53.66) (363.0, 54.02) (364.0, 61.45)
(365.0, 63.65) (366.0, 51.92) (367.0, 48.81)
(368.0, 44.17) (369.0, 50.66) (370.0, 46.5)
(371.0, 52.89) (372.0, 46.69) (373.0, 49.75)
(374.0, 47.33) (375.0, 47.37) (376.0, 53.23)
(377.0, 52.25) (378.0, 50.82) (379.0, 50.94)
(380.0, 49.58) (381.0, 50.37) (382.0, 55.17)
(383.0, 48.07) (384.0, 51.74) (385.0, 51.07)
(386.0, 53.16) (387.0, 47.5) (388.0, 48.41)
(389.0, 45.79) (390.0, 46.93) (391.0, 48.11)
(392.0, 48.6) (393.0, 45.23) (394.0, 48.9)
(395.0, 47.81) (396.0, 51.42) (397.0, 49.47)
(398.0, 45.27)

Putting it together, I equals 2.9 min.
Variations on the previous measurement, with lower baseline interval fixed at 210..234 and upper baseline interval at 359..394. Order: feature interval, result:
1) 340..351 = 0.3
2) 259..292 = 0.4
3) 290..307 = 1.0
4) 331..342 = 0.2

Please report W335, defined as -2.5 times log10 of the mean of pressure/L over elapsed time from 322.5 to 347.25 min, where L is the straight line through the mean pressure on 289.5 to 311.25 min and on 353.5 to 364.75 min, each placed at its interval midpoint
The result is 0.07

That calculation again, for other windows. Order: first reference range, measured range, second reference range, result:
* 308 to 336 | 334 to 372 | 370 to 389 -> -0.03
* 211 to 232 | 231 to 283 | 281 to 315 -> -0.02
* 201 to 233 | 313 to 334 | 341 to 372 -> 0.01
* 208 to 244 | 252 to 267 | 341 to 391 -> -0.07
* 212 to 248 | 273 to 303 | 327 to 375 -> 0.05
